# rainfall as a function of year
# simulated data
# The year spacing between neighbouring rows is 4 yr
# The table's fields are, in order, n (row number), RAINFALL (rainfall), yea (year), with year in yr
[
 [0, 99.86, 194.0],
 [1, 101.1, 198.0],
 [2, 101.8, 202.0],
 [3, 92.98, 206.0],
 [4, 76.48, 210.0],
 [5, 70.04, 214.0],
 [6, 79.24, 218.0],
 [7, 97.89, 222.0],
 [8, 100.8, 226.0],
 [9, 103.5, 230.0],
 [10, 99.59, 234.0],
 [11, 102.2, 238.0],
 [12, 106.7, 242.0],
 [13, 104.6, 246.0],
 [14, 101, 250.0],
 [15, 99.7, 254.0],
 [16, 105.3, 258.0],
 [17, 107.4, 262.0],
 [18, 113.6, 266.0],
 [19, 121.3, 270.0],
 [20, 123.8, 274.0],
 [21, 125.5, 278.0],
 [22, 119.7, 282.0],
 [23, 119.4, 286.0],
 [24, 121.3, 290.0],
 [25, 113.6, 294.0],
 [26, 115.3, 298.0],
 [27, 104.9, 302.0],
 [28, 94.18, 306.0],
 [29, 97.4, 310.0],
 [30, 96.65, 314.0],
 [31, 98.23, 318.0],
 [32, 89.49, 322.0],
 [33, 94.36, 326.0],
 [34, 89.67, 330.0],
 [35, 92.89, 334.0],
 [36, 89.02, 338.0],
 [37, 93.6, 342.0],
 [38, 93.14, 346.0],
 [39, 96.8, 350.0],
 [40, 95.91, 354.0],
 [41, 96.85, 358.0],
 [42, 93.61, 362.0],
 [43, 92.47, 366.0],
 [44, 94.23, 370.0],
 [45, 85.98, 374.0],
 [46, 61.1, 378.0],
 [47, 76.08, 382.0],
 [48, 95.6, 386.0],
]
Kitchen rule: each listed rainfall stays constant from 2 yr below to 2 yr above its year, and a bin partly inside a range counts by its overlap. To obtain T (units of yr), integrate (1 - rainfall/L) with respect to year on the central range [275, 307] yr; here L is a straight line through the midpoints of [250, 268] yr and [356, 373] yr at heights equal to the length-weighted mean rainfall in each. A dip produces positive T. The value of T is -4.0 yr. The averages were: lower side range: 106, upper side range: 93.8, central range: 115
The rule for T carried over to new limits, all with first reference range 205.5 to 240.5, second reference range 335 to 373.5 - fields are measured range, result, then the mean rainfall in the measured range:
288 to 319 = -4.2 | 105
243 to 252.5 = -1.1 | 103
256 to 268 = -2.2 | 109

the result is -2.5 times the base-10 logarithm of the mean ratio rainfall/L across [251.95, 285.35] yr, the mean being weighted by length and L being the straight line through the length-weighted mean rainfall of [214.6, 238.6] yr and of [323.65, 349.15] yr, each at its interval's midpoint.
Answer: -0.215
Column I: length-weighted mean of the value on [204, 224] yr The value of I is 83.3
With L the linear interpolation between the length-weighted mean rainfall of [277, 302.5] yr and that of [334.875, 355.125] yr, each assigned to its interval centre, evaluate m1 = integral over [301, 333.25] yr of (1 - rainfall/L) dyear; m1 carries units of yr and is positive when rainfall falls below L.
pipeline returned 3.2 yr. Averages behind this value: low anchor 117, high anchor 93.6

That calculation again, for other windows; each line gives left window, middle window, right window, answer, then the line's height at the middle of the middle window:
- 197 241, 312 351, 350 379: -1.05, 90.8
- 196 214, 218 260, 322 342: -4.74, 90.8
